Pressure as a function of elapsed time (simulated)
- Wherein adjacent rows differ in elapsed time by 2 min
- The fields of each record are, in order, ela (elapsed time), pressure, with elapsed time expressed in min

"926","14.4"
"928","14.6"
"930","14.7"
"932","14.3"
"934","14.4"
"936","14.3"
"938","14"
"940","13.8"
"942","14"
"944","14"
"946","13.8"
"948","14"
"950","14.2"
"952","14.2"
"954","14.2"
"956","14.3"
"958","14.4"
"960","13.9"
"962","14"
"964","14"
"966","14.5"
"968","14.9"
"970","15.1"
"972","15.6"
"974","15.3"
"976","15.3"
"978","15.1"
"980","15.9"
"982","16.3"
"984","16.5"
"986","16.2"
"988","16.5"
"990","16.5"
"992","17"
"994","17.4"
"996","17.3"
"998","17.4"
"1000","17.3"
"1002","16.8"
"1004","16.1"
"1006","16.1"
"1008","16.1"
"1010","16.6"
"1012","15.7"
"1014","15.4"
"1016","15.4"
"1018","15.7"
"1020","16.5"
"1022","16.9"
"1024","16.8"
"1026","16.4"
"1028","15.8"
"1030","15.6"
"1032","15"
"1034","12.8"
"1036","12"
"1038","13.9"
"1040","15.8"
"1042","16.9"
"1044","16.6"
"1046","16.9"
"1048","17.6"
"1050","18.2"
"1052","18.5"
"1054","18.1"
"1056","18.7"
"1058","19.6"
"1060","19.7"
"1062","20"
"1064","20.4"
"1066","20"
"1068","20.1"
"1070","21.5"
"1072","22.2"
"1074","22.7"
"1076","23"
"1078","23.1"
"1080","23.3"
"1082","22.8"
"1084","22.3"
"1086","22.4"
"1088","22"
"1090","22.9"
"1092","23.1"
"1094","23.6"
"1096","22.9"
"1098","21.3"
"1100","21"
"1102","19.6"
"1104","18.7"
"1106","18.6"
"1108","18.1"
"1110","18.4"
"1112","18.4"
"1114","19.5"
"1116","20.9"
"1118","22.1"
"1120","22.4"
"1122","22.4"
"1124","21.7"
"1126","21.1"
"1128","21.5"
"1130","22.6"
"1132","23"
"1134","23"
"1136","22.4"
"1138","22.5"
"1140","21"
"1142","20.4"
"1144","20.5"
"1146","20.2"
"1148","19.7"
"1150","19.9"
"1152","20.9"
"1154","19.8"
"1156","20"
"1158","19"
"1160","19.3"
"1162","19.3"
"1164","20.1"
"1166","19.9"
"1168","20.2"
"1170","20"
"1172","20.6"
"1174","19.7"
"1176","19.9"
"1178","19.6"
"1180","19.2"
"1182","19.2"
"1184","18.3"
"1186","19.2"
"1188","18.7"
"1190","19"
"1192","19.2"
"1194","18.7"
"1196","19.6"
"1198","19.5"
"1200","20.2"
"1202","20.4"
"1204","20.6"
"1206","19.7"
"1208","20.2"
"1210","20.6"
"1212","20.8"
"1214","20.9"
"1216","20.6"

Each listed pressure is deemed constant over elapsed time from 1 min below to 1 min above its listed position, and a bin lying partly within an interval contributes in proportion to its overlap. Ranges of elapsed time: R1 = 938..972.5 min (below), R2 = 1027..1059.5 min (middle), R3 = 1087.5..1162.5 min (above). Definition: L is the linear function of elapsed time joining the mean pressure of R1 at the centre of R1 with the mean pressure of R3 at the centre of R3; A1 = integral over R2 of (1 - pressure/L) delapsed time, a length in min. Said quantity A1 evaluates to 2.4 min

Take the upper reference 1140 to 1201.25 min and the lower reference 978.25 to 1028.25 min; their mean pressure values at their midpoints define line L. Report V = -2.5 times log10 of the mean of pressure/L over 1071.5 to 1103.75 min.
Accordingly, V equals -0.23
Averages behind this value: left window 16.4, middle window 22.3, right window 19.7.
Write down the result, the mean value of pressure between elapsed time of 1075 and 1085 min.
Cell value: 22.9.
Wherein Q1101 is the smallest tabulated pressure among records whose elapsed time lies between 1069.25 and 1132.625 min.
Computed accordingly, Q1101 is 18.1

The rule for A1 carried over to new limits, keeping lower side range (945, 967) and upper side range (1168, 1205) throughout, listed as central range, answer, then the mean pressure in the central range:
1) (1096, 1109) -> -1.7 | 19.8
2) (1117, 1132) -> -3.3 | 22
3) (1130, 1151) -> -3.3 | 21.3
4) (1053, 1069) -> -2.9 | 19.6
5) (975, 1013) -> -3.5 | 16.4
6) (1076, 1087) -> -3.7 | 22.8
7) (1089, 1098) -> -2.9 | 22.9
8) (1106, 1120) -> -1.5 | 19.7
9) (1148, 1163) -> -0.7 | 19.7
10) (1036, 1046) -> 0.4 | 15.5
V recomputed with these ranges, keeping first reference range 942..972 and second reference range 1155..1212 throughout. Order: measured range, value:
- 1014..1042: 0.043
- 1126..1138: -0.210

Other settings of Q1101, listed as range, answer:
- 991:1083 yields 12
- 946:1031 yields 13.8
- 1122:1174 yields 19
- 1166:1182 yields 19.2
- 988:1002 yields 16.5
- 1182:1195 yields 18.3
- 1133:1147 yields 20.2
